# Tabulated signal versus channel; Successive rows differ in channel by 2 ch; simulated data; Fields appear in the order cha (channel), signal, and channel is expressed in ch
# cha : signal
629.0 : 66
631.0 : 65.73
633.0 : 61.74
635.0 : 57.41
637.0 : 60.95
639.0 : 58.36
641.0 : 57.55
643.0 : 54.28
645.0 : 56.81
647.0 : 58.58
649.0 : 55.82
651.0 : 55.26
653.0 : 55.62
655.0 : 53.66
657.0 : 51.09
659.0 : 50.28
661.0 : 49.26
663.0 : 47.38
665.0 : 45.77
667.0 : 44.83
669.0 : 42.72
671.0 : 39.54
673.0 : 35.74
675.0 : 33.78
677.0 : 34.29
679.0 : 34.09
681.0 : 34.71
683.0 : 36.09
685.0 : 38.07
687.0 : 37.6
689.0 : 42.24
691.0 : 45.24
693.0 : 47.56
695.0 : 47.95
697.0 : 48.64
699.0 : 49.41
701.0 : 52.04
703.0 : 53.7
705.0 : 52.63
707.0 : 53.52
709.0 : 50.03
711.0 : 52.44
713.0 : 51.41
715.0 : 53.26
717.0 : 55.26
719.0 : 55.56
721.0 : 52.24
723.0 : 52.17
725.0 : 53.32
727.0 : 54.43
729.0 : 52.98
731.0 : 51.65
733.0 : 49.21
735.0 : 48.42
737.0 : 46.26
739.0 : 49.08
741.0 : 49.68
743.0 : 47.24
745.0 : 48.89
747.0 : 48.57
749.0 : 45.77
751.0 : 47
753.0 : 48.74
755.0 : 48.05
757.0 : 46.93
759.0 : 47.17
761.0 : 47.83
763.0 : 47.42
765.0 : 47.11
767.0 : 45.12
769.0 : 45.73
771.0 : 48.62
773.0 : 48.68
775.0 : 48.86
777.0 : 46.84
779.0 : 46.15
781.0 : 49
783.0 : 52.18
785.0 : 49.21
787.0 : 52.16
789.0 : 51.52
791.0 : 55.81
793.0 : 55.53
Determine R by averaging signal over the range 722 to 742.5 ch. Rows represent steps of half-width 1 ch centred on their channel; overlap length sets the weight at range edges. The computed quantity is 50.6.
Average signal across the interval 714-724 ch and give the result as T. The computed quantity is 53.7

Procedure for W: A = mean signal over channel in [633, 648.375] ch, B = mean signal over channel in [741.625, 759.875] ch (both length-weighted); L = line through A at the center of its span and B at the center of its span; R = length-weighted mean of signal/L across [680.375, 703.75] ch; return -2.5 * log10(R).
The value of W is 0.19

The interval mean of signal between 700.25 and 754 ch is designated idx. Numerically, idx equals 50.9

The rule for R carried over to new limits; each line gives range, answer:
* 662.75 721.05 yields 45.5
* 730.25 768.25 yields 47.9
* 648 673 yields 48.7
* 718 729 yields 53.5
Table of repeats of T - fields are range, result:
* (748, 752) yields 46.4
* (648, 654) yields 55.6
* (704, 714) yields 52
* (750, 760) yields 47.6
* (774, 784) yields 48.6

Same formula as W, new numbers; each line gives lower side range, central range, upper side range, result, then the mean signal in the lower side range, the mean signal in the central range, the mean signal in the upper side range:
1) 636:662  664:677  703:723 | 0.337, 55.2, 39.9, 52.9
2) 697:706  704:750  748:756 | -0.034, 51.6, 51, 47.4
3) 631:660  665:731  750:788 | 0.136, 56.6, 46.6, 48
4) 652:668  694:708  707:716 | 0.008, 49.7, 51.1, 52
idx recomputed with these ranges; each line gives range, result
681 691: 38.8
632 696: 47.6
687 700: 46.1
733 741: 48.3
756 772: 47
